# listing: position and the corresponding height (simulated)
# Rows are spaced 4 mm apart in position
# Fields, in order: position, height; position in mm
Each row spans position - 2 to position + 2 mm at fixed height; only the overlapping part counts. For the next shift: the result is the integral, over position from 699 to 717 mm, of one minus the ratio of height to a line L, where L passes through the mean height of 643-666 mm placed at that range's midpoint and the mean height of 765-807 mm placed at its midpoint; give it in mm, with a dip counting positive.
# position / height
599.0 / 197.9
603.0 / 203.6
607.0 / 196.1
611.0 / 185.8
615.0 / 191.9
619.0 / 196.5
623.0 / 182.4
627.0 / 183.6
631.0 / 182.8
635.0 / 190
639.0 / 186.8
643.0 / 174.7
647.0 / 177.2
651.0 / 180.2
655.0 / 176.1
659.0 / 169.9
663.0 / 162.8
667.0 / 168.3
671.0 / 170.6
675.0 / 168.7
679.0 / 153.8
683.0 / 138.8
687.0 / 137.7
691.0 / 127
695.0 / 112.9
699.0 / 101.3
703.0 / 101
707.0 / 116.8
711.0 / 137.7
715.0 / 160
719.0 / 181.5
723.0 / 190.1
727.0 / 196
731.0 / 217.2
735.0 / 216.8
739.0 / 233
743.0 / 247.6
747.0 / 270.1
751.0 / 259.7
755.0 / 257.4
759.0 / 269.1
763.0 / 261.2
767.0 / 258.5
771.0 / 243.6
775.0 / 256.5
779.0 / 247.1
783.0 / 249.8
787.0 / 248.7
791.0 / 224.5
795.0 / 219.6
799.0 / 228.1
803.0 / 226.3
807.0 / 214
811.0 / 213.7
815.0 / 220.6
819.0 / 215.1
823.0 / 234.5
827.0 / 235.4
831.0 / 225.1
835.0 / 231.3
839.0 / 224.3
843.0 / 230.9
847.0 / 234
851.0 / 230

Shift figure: 6.7 mm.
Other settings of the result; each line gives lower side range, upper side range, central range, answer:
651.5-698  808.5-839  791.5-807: -0.75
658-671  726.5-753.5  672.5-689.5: 3.02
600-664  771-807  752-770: -2.63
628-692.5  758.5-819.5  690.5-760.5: 5.45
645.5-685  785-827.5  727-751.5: -4.76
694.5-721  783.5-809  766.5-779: -3.02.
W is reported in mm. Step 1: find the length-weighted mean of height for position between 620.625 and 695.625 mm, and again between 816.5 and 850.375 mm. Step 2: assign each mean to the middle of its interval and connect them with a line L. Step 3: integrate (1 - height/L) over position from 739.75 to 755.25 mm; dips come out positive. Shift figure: -4.6 mm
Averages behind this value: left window 167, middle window 257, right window 229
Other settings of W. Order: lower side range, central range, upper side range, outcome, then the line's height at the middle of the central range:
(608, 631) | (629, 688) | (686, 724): -2.1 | 164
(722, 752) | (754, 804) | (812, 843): -3.9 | 228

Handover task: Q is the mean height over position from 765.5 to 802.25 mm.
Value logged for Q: 241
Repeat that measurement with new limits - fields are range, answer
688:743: 164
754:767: 262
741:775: 258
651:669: 170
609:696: 170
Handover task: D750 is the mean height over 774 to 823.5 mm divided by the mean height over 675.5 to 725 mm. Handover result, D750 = 1.65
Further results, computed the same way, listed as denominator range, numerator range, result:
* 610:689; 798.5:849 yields 1.30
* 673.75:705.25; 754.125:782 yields 1.98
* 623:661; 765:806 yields 1.33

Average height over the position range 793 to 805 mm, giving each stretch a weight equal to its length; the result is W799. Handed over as 225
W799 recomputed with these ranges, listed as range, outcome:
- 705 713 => 127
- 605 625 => 191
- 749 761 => 262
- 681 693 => 134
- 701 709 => 109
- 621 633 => 183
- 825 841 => 229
